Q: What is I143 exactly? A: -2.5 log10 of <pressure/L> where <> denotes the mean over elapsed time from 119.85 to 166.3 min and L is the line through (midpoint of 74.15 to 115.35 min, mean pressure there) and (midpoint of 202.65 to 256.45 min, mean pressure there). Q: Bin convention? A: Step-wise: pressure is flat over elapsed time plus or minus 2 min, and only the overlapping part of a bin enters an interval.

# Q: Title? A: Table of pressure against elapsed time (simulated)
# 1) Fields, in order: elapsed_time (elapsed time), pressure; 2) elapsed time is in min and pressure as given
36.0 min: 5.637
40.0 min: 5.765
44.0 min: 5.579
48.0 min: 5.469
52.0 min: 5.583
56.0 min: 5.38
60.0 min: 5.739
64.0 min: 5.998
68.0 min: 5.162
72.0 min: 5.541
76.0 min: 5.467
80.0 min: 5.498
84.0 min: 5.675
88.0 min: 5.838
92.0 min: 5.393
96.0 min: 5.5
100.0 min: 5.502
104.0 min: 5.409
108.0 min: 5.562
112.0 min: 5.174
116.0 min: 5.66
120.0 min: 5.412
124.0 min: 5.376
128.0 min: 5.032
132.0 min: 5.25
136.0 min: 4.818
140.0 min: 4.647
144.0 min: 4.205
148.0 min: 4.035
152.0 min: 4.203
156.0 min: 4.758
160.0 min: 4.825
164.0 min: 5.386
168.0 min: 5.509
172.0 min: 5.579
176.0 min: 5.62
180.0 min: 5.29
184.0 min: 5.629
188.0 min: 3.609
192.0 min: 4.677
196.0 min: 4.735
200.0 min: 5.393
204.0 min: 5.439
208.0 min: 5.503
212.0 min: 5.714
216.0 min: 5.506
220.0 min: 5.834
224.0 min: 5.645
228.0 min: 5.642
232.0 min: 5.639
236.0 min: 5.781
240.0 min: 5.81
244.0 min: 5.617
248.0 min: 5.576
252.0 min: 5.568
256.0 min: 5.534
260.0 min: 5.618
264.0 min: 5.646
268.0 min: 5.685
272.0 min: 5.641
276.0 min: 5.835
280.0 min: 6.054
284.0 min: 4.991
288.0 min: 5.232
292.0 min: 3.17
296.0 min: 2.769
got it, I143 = 0.156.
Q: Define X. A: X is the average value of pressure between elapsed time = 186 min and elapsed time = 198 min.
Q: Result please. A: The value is 4.34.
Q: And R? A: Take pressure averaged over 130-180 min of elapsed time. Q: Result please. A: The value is 4.92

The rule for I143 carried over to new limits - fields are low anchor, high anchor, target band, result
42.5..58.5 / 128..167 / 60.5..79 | -0.04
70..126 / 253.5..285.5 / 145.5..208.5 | 0.12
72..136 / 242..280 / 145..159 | 0.25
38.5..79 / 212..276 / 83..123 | 0.02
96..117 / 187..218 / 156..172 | 0.01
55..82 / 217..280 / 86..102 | 0.00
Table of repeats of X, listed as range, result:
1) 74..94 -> 5.57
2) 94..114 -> 5.43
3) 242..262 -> 5.58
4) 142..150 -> 4.12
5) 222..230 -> 5.64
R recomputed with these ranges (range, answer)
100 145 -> 5.18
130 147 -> 4.69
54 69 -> 5.6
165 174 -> 5.53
